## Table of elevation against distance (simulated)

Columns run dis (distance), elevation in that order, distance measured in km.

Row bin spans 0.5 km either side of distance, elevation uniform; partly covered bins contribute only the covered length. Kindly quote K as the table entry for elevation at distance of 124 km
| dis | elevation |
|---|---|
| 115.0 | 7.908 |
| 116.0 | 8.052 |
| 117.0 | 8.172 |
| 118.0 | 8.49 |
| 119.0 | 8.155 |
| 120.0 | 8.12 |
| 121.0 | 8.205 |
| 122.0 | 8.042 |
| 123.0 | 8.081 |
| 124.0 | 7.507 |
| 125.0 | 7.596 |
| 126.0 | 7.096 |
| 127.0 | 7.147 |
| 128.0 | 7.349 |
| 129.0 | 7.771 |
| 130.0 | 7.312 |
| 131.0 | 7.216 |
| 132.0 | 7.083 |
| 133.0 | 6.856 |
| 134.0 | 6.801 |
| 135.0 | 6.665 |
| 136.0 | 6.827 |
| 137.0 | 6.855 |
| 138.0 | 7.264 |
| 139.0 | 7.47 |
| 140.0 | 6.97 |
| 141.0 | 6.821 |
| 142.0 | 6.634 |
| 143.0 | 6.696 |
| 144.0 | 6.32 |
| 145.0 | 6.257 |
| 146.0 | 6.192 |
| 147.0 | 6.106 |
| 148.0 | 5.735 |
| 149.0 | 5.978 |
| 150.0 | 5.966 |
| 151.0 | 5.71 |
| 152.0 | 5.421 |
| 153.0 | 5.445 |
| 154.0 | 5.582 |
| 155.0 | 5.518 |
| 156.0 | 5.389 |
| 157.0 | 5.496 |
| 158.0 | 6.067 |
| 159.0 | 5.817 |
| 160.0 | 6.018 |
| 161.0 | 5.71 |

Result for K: 7.507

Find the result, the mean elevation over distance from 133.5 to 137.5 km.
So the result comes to 6.79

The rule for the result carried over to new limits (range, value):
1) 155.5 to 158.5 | 5.65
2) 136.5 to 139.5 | 7.2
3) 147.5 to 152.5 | 5.76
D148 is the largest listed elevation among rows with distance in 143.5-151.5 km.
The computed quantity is 6.32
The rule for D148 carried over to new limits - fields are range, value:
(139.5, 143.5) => 6.97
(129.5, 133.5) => 7.312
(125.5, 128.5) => 7.349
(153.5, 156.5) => 5.582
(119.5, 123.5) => 8.205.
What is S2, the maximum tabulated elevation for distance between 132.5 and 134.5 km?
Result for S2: 6.856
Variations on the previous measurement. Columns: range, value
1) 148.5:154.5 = 5.978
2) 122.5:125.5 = 8.081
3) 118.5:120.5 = 8.155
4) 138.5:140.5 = 7.47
